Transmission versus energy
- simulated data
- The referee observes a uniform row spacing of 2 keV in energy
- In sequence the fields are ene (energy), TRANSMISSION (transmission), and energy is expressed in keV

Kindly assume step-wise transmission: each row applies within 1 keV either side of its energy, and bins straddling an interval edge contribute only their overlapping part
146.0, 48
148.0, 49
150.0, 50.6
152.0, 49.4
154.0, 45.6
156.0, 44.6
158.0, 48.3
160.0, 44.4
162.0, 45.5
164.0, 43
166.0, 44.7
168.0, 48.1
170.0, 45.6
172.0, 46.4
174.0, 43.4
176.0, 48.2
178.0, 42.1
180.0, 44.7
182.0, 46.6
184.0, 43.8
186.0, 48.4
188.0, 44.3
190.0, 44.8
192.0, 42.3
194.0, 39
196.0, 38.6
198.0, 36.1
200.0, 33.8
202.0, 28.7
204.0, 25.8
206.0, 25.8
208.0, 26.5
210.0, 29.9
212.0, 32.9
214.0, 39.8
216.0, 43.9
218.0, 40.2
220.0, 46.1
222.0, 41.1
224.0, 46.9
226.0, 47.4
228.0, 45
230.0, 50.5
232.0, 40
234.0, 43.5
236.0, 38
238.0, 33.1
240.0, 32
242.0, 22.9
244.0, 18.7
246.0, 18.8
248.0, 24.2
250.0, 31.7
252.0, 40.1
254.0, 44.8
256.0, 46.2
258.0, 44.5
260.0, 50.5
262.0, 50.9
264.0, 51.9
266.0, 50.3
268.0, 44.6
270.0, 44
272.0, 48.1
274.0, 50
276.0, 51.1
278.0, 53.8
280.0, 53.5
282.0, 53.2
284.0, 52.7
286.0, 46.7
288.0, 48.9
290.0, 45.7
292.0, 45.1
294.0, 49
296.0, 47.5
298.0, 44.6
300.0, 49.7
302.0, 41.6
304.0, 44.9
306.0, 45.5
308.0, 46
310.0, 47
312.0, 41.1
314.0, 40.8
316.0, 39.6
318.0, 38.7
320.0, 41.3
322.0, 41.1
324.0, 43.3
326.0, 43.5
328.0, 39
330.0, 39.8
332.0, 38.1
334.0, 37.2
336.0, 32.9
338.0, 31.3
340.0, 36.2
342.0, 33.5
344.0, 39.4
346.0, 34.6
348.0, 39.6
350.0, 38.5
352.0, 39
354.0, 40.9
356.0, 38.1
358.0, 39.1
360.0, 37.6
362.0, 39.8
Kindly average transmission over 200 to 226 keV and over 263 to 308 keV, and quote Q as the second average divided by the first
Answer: 1.3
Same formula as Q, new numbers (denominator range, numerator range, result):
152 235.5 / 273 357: 1.03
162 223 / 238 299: 1.08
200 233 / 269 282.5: 1.33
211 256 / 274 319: 1.25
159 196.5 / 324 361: 0.85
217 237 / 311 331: 0.93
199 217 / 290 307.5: 1.44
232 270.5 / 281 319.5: 1.19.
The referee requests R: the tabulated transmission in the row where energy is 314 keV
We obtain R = 40.8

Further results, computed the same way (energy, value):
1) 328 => 39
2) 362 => 39.8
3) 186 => 48.4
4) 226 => 47.4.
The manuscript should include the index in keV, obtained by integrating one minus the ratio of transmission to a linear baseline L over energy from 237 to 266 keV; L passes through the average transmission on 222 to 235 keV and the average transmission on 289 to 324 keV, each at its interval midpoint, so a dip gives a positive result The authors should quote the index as 5.11 keV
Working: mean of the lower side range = 45.2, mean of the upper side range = 44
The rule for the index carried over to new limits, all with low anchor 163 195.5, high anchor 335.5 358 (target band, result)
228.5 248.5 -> 4.4 keV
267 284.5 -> -4.3 keV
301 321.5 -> -2.2 keV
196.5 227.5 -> 4.7 keV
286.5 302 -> -3.0 keV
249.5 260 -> -0.4 keV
